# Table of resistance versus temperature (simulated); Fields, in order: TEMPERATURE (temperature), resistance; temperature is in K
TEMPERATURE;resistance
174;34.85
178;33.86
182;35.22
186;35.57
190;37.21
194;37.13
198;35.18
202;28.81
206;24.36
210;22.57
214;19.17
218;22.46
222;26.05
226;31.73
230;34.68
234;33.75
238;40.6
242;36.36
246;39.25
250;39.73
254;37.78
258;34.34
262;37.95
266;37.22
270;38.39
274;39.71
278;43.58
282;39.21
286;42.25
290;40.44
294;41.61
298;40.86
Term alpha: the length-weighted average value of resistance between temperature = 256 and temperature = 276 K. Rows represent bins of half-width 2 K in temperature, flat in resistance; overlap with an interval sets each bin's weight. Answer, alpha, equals 37.5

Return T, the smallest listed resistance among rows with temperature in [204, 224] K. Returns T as 19.17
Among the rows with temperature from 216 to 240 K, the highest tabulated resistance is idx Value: 40.6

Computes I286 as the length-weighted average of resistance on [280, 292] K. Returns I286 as 40.6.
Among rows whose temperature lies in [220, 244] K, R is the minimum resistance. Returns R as 26.05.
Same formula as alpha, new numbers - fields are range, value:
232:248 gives 37.5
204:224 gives 22.9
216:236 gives 29.7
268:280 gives 40.6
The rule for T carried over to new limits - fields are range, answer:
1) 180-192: 35.22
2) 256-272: 34.34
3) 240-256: 36.36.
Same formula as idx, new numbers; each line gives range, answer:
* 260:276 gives 39.71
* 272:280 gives 43.58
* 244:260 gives 39.73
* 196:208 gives 35.18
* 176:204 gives 37.21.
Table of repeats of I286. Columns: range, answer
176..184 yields 34.5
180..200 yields 36.1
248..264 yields 37.5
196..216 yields 26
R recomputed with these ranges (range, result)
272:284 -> 39.21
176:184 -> 33.86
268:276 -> 38.39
